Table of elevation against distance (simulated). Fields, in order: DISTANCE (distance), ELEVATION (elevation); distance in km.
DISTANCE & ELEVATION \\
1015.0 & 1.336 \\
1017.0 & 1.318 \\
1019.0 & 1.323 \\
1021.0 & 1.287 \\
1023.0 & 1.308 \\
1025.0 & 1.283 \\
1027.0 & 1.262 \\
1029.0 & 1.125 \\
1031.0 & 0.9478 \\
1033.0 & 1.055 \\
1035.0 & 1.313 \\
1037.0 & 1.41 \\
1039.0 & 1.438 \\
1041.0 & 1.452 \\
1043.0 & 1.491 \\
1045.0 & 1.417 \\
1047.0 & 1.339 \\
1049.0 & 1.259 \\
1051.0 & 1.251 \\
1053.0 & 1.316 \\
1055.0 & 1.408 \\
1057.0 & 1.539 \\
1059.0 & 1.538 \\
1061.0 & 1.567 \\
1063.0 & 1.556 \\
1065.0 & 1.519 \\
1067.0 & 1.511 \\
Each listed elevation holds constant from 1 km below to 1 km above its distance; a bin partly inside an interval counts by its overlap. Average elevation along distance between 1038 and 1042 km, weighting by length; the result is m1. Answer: 1.44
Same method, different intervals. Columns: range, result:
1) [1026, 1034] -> 1.1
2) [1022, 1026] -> 1.3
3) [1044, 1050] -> 1.34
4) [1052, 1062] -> 1.47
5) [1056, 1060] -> 1.54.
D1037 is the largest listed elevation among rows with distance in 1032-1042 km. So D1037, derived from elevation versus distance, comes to 1.452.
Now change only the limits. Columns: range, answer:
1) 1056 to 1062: 1.567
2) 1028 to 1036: 1.313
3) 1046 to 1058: 1.539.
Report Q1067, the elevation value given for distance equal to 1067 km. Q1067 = 1.511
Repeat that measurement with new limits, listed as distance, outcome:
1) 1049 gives 1.259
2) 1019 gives 1.323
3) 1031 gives 0.9478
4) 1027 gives 1.262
